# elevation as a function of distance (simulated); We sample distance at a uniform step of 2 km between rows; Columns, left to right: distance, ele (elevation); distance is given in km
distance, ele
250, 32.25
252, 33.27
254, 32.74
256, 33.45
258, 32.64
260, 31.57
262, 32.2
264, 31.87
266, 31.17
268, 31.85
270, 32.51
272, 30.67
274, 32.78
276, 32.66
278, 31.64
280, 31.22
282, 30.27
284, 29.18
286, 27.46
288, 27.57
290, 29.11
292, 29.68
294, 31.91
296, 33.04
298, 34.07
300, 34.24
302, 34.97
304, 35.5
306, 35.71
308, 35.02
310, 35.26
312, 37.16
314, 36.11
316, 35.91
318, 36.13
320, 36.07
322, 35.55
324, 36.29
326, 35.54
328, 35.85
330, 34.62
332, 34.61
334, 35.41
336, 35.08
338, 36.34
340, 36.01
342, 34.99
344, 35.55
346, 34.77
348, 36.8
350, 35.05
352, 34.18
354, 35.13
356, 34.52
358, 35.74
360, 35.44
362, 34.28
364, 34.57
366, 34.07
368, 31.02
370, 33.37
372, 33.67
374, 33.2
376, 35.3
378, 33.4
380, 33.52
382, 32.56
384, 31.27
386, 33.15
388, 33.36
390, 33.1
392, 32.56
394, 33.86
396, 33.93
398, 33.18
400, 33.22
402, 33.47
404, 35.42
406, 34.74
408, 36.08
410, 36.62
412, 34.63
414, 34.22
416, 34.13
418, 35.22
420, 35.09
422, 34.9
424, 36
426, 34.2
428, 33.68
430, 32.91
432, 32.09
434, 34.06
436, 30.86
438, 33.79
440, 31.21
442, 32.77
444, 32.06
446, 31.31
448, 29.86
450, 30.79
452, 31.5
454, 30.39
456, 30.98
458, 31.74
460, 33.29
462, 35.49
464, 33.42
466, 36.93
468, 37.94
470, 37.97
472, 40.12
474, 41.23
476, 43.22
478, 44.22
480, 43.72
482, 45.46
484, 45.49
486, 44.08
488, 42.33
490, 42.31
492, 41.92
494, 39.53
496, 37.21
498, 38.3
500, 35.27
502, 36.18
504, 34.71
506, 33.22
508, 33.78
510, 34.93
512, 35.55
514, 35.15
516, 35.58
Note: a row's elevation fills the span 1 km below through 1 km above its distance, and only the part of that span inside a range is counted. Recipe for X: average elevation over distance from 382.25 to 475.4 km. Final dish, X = 33.9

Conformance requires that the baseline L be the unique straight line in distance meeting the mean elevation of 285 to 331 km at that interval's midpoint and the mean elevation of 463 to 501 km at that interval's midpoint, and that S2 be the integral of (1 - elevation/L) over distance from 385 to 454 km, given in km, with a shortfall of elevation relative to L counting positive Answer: 8.60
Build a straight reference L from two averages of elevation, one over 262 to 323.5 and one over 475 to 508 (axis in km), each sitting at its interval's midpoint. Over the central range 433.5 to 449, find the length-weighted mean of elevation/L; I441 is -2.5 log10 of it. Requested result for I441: 0.20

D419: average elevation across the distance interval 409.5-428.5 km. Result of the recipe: 34.9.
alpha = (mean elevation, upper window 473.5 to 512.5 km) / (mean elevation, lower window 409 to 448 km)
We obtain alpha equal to 1.18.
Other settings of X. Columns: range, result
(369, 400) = 33.3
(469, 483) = 42.3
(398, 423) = 34.7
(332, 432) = 34.3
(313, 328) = 35.9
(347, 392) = 33.9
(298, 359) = 35.4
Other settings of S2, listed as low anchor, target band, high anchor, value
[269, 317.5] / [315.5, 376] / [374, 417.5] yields -3.1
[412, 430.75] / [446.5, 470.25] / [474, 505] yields 3.0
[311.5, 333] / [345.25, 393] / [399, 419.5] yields 1.8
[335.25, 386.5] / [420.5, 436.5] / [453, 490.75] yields 1.5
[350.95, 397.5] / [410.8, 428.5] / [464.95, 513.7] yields 0.6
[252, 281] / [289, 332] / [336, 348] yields -0.6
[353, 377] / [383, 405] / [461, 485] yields 1.6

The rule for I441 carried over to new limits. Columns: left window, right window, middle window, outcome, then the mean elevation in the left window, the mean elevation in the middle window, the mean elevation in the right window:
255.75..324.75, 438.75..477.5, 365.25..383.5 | 0.01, 32.9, 33.3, 34.5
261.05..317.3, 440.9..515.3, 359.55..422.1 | 0.03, 32.5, 33.9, 36.9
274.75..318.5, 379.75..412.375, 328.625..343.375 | -0.07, 32.9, 35.3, 33.8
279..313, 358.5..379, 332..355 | -0.06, 32.4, 35.4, 33.9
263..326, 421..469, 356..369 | -0.04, 33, 34.2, 33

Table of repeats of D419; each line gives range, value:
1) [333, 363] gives 35.3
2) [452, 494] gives 38.9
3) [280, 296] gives 29.7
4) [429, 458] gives 31.8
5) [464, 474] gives 38.1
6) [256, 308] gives 31.9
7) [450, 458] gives 31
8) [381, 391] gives 32.7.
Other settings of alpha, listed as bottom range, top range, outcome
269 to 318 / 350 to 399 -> 1.03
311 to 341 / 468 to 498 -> 1.17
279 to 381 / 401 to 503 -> 1.06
